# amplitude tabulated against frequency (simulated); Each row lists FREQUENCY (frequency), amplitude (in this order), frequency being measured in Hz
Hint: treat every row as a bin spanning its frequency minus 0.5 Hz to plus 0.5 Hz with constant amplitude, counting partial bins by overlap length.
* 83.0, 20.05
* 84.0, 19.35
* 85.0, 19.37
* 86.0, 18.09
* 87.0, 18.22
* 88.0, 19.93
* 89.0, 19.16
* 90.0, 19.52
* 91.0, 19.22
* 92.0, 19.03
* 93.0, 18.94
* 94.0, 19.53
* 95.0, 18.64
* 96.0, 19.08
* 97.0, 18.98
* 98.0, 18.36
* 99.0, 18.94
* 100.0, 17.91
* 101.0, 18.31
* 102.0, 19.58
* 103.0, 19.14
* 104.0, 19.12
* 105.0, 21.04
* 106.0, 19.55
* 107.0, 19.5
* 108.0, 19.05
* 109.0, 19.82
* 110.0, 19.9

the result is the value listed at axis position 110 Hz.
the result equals 19.9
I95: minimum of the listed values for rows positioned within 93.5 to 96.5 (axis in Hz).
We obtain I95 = 18.64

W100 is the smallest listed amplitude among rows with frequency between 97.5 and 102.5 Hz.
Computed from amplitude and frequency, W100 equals 17.91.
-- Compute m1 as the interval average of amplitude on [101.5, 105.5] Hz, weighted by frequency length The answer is 19.7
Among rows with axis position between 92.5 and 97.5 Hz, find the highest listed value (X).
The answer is 19.53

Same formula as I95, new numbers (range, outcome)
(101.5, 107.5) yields 19.12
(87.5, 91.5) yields 19.16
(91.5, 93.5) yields 18.94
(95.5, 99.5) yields 18.36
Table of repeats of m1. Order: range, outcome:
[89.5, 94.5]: 19.2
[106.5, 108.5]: 19.3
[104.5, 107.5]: 20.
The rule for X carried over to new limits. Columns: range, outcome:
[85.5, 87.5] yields 18.22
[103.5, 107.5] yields 21.04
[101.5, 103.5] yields 19.58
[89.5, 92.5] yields 19.52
